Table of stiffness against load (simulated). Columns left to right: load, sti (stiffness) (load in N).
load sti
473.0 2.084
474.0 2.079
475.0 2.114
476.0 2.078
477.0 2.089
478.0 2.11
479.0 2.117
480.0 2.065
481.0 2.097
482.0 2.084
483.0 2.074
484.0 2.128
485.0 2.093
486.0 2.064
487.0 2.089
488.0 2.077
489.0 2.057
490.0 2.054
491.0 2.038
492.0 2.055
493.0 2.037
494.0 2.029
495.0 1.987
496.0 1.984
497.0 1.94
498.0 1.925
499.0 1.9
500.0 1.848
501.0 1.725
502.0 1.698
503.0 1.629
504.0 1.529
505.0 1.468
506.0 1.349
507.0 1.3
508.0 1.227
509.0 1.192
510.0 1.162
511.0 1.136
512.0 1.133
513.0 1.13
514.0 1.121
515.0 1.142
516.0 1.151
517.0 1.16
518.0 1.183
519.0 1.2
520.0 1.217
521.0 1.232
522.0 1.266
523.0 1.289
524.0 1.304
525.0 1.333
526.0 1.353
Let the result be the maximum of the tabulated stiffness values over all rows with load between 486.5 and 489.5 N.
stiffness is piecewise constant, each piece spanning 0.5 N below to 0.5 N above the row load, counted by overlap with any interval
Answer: 2.089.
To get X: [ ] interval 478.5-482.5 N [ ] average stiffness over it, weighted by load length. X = 2.09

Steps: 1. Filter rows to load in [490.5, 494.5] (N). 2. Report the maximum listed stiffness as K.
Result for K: 2.055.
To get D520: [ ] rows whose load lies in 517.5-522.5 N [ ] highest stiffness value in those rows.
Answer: 1.266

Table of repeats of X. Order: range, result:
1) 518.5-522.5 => 1.23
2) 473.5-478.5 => 2.09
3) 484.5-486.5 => 2.08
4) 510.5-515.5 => 1.13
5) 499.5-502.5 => 1.76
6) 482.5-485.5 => 2.1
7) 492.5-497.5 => 2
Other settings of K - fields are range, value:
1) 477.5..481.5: 2.117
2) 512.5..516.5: 1.151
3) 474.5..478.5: 2.114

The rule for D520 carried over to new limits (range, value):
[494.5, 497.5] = 1.987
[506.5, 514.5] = 1.3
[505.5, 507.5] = 1.349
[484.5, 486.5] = 2.093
